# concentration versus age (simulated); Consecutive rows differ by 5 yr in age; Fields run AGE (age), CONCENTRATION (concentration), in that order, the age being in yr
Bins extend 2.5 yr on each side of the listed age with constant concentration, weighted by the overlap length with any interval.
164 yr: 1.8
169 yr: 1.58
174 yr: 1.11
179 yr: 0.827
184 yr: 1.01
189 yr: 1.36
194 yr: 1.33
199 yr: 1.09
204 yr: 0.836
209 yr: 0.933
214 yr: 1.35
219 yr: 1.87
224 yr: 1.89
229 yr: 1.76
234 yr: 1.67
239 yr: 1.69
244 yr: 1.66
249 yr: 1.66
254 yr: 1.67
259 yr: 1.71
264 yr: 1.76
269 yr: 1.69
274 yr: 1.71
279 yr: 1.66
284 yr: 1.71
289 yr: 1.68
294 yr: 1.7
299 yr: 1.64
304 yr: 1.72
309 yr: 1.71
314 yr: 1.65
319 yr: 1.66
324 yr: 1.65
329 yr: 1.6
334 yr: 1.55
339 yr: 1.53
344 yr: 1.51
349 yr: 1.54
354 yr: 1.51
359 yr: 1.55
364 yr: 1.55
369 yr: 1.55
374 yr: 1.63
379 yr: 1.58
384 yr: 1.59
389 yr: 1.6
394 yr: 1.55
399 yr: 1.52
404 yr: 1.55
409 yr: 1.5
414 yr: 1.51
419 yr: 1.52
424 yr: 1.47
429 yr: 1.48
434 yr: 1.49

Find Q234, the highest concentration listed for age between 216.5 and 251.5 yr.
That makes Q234 1.89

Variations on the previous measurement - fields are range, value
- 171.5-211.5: 1.36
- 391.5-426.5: 1.55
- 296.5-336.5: 1.72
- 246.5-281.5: 1.76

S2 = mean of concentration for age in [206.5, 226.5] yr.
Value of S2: 1.51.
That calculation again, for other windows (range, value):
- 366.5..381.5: 1.59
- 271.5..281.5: 1.69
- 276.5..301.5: 1.68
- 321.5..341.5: 1.58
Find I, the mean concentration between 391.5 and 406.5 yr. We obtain 1.54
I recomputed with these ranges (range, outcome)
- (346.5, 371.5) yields 1.54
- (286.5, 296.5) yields 1.69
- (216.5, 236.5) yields 1.8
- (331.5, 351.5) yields 1.53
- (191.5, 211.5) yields 1.05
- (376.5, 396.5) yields 1.58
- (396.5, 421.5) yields 1.52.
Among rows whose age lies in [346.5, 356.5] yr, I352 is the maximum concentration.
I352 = 1.54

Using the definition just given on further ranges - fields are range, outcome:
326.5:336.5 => 1.6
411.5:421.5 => 1.52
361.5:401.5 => 1.63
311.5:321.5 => 1.66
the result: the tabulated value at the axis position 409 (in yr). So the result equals 1.5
